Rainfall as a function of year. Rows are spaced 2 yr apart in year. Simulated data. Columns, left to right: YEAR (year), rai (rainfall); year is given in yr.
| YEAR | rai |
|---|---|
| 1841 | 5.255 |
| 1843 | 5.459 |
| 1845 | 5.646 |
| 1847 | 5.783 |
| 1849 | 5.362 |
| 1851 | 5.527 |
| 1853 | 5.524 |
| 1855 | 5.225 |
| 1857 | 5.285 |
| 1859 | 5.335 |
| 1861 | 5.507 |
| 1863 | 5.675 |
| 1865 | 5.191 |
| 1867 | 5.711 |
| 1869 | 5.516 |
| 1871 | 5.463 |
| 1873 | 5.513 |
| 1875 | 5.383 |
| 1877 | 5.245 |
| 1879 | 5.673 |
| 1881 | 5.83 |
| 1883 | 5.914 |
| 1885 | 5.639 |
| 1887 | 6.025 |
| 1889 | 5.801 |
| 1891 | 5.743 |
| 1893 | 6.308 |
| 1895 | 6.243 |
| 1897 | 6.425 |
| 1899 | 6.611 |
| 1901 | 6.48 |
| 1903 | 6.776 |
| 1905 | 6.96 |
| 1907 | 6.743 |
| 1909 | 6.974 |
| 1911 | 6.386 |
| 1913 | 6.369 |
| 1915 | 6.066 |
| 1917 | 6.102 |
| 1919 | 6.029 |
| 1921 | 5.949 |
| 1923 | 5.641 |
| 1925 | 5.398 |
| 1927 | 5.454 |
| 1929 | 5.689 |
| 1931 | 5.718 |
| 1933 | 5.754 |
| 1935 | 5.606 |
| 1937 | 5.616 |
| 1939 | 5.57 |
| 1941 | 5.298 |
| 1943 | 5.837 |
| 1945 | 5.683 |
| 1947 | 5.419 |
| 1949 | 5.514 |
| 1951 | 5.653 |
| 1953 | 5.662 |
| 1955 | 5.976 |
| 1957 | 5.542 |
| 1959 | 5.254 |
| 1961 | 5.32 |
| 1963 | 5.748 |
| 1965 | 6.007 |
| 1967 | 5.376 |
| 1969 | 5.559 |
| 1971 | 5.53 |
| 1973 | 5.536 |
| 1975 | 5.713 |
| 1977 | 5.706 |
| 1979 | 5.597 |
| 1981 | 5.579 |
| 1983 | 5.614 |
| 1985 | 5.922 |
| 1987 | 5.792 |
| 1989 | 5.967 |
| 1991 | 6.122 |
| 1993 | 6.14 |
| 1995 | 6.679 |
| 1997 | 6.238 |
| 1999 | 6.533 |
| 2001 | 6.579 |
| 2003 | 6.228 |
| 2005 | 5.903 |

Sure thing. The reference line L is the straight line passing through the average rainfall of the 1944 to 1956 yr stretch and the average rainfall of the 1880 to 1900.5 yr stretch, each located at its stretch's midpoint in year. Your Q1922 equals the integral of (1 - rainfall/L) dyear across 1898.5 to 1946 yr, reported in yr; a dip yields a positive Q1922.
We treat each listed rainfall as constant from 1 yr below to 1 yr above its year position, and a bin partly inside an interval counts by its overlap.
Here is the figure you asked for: -1.4 yr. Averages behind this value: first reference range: 6.06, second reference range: 5.65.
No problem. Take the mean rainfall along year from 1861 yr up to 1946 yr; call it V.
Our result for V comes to 5.9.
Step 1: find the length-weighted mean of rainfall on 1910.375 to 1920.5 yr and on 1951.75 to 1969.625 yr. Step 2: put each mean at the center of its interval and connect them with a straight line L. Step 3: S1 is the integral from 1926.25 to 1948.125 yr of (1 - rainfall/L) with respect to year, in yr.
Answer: 1.09 yr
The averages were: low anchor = 6.17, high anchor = 5.61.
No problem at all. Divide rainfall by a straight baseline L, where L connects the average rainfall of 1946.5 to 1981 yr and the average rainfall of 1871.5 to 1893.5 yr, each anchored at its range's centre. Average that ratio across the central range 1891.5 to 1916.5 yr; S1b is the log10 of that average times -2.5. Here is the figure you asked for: -0.15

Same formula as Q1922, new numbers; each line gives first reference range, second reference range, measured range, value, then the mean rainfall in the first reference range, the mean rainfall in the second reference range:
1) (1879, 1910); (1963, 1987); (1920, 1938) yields 1.1 yr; 6.28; 5.66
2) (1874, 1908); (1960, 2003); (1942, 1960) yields 1.0 yr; 6.11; 5.88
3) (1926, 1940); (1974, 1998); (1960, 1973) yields 0.5 yr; 5.63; 5.92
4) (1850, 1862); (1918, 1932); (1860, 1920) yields -5.0 yr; 5.4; 5.7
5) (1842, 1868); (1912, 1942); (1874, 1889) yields -0.3 yr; 5.48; 5.75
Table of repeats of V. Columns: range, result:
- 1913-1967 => 5.68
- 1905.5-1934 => 6.04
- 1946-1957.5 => 5.63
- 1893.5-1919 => 6.49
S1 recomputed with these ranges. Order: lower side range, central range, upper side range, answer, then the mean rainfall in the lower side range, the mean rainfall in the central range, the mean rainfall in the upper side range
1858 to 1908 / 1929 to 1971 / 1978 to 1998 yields 2.39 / 5.91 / 5.61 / 5.96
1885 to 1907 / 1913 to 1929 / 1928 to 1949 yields 0.20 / 6.32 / 5.83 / 5.61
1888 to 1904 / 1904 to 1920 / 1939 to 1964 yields -0.95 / 6.3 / 6.45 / 5.58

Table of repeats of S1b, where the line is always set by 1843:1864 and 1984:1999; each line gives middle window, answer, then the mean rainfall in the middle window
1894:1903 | -0.14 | 6.48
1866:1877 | 0.02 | 5.49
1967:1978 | 0.09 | 5.59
